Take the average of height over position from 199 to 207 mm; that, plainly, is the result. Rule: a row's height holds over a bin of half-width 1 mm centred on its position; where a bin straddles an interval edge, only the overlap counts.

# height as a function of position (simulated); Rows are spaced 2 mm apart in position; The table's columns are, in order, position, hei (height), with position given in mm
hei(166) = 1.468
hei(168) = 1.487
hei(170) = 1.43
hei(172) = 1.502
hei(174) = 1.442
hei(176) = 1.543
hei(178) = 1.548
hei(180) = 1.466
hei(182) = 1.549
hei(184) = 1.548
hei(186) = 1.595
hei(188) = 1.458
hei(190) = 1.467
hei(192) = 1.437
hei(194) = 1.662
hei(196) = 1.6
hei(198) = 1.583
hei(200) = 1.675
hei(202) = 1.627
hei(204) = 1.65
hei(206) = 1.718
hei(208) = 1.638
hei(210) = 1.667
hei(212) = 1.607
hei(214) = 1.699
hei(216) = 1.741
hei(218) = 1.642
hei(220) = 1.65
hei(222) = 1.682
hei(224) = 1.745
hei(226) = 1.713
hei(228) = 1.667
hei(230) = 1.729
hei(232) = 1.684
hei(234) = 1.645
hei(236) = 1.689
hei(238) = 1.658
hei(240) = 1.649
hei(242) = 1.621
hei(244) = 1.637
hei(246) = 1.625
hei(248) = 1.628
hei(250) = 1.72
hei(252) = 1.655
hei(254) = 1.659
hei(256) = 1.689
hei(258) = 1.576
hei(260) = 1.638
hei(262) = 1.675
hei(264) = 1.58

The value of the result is 1.67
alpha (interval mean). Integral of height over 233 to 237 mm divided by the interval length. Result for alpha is 1.67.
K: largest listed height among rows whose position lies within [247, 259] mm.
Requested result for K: 1.72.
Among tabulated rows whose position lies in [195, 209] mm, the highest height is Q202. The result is 1.718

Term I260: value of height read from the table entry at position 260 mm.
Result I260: 1.638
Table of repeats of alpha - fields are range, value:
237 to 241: 1.65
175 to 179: 1.55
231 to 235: 1.66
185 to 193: 1.49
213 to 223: 1.68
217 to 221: 1.65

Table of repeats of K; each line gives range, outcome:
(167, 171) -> 1.487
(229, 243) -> 1.729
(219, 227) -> 1.745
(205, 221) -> 1.741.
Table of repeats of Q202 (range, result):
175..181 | 1.548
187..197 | 1.662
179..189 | 1.595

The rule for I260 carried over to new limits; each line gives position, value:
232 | 1.684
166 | 1.468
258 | 1.576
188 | 1.458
